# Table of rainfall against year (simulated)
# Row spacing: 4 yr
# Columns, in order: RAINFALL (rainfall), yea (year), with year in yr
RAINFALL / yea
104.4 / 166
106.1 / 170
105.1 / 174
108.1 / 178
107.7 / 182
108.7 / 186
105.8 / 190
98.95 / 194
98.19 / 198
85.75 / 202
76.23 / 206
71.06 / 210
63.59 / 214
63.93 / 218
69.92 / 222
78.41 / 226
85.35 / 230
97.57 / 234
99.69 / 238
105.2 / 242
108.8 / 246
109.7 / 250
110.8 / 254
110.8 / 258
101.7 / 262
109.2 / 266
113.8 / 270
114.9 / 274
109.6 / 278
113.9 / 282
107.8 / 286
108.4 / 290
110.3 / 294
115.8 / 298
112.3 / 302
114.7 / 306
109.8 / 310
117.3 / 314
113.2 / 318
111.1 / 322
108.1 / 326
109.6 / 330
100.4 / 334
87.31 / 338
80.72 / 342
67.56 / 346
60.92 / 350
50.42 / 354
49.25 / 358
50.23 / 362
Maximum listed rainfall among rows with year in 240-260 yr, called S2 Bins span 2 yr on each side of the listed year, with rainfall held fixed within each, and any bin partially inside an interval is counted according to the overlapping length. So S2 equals 110.8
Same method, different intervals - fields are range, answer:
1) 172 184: 108.1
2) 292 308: 115.8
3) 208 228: 78.41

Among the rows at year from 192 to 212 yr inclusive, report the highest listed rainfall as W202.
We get 98.95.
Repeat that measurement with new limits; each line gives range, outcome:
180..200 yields 108.7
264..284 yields 114.9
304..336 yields 117.3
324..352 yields 109.6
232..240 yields 99.69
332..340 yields 100.4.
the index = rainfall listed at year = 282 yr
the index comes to 113.9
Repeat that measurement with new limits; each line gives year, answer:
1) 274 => 114.9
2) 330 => 109.6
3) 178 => 108.1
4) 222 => 69.92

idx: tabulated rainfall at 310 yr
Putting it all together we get 109.8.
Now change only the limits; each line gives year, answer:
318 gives 113.2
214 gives 63.59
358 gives 49.25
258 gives 110.8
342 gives 80.72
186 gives 108.7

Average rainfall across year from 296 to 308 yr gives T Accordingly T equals 114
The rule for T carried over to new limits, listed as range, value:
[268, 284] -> 113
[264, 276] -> 113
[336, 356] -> 69.4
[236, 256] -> 107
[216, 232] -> 74.4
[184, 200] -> 103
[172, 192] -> 107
